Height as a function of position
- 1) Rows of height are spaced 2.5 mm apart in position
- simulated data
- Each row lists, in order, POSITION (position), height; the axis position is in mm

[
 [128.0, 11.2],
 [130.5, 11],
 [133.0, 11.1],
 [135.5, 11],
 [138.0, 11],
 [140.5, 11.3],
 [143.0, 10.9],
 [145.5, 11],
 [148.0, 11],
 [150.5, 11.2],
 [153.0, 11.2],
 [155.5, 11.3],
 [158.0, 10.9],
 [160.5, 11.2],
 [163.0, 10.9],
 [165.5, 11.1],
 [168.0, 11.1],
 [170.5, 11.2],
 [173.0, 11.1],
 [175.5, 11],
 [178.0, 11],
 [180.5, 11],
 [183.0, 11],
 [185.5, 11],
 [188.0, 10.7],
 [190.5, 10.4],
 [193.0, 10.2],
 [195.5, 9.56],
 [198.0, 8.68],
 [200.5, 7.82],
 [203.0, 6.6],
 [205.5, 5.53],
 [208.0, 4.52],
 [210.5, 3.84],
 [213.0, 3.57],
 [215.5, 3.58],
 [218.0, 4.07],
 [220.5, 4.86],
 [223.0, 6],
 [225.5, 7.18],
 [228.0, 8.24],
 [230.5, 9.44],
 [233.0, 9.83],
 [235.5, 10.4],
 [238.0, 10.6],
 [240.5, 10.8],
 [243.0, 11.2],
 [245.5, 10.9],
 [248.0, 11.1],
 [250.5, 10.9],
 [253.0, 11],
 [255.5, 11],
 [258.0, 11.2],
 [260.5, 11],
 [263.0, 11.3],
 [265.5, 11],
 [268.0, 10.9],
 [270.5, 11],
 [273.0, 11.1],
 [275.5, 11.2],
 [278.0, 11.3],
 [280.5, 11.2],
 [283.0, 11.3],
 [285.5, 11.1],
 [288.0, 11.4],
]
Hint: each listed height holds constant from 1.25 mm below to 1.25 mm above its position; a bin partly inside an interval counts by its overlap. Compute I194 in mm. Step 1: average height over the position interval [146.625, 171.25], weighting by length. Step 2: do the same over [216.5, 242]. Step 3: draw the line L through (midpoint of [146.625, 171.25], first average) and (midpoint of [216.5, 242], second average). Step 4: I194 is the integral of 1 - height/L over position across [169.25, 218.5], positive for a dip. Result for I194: 7.09 mm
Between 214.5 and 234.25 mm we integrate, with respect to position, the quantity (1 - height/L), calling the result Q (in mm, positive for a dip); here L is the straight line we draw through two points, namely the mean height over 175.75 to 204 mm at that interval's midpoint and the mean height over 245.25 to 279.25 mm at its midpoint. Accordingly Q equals 7.1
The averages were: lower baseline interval 9.88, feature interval 6.69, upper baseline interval 11.1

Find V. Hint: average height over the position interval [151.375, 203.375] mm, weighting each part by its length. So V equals 10.5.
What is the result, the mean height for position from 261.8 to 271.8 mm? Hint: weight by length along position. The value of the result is 11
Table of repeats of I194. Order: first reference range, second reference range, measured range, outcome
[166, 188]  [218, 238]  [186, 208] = 3.0 mm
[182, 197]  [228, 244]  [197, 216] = 8.8 mm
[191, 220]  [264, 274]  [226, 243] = -2.9 mm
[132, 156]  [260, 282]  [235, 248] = 0.3 mm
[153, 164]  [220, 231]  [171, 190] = -2.3 mm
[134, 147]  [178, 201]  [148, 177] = -1.2 mm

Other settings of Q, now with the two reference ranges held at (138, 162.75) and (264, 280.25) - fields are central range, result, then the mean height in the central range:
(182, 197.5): 1.0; 10.4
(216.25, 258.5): 7.1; 9.24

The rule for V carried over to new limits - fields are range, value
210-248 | 7.82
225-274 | 10.6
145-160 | 11.1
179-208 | 9.12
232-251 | 10.7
